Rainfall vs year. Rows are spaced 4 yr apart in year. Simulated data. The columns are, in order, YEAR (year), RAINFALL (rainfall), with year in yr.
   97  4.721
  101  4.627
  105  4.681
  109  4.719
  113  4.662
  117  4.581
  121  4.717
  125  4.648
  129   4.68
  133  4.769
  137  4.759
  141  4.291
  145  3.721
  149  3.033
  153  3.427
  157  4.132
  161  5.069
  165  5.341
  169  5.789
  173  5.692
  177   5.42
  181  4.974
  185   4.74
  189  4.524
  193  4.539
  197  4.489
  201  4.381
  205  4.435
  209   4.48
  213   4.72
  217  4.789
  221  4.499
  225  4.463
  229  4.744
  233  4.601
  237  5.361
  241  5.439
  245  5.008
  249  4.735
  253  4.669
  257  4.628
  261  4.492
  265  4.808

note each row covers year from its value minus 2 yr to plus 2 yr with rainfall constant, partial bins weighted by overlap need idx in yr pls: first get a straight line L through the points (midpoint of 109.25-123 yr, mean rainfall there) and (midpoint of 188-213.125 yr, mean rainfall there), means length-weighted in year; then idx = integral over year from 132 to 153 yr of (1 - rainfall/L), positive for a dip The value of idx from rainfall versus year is 2.7 yr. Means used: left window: 4.66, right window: 4.49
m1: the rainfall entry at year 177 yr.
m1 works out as 5.42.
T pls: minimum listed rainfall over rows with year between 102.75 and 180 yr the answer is 3.033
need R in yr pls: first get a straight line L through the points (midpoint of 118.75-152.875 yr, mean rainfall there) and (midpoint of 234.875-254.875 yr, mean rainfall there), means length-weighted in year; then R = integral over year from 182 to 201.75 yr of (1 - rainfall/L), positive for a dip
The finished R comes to 0.44 yr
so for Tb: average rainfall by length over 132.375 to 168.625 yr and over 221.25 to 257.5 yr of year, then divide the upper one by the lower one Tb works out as 1.12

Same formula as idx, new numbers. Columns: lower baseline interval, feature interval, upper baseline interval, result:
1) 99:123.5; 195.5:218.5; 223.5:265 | 1.1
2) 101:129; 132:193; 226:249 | 1.9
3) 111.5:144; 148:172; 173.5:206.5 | 0.5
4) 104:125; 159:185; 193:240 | -3.8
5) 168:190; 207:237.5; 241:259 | 1.8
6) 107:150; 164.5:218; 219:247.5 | -2.0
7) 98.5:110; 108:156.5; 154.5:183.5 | 5.5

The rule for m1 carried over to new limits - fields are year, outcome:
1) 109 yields 4.719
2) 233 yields 4.601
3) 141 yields 4.291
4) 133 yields 4.769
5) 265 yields 4.808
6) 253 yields 4.669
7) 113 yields 4.662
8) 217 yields 4.789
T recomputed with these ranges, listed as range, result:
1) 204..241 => 4.435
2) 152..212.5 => 3.427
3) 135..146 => 3.721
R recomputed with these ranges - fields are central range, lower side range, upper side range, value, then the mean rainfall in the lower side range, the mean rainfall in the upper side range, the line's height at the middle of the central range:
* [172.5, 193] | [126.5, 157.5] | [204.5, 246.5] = -2.5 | 4.11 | 4.79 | 4.44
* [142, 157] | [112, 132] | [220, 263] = 3.6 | 4.66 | 4.79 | 4.69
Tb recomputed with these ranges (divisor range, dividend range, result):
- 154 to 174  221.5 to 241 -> 0.95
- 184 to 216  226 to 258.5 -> 1.08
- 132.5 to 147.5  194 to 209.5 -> 1.03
